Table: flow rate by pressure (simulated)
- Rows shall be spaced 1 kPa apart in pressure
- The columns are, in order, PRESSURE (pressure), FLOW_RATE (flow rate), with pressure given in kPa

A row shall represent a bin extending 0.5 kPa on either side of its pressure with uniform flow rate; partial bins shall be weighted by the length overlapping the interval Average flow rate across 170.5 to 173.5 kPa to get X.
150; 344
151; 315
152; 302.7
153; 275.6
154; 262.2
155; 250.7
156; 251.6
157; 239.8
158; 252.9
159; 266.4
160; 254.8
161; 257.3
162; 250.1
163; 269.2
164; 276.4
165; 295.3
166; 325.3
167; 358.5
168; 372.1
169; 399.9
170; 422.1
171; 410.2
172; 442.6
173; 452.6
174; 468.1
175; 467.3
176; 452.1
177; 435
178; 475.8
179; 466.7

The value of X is 435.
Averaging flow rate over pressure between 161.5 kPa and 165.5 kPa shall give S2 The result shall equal 273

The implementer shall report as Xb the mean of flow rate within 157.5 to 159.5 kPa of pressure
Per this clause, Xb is 260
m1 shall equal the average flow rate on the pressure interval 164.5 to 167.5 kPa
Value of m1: 326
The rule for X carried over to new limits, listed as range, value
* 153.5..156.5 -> 255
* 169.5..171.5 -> 416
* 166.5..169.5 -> 377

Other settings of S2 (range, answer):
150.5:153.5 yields 298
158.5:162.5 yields 257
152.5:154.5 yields 269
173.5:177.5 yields 456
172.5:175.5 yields 463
